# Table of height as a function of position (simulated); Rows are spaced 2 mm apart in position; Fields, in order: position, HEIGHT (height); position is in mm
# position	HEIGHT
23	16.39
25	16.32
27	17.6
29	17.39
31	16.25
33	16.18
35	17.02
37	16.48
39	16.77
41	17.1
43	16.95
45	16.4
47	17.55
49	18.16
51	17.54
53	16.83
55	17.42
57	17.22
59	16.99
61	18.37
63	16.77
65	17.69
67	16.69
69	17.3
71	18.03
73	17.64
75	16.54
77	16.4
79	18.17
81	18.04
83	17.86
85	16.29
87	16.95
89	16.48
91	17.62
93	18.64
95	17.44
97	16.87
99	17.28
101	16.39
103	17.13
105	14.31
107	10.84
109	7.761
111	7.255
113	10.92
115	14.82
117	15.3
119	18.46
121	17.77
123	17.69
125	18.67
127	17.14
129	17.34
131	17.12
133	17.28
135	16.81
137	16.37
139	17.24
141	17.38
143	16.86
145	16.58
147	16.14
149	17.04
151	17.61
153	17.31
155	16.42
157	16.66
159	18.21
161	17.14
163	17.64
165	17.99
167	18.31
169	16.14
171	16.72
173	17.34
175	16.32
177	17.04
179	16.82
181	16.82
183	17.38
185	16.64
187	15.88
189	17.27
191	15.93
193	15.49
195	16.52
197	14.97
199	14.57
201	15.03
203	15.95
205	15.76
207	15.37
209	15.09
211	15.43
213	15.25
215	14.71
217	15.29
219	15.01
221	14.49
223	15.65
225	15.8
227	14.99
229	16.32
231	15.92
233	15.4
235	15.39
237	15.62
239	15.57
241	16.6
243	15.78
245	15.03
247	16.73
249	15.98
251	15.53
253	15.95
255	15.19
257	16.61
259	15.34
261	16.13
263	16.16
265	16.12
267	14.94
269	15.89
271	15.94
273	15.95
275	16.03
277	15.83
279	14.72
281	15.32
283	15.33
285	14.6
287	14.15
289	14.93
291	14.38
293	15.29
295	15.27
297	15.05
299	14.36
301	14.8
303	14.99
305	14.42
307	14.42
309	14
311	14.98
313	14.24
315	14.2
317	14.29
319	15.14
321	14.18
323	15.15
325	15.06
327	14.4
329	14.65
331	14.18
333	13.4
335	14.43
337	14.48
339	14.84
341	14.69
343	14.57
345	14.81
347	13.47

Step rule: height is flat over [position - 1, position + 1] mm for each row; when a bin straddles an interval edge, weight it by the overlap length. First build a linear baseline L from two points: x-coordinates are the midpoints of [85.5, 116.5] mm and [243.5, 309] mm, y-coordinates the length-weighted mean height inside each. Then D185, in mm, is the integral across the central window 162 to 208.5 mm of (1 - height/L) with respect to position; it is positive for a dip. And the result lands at -4.3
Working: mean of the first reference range 14.7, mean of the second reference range 15.3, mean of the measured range 16.4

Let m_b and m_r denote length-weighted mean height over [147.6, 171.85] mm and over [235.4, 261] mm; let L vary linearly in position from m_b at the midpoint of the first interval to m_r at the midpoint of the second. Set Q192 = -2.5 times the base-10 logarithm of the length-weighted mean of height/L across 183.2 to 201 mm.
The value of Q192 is 0.05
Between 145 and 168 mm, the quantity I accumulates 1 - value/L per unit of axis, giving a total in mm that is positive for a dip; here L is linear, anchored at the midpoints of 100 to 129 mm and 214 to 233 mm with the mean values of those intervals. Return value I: -3.6 mm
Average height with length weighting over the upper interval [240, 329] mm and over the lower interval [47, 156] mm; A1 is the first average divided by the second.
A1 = 0.9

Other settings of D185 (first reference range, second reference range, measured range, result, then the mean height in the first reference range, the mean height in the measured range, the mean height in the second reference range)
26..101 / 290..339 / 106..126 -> 3.2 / 17.2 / 13.9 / 14.6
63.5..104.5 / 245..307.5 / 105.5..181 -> 1.9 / 17.2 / 16.2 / 15.4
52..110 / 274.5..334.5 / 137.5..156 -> -1.0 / 16.6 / 16.9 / 14.7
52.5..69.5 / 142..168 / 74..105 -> 0.2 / 17.3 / 17.1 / 17.2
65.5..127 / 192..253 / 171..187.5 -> -1.1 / 16.1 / 16.8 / 15.5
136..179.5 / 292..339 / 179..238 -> 2.2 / 17.1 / 15.7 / 14.6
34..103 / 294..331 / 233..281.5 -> -1.7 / 17.2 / 15.8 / 14.6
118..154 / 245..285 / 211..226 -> 1.0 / 17.3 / 15.2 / 15.7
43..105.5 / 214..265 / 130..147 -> -0.3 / 17.2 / 16.9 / 15.7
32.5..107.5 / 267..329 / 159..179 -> -1.4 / 17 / 17.2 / 14.9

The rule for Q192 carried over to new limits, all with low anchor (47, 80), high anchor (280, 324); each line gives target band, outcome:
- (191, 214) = 0.03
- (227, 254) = -0.03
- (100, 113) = 0.36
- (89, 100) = -0.03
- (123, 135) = -0.05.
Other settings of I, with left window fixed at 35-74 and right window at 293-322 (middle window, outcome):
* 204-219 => 0.4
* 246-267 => -1.1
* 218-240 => 0.0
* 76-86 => -0.2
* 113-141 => -0.6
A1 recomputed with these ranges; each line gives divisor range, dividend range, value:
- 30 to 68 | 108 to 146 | 0.92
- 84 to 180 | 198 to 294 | 0.95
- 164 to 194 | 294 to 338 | 0.87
